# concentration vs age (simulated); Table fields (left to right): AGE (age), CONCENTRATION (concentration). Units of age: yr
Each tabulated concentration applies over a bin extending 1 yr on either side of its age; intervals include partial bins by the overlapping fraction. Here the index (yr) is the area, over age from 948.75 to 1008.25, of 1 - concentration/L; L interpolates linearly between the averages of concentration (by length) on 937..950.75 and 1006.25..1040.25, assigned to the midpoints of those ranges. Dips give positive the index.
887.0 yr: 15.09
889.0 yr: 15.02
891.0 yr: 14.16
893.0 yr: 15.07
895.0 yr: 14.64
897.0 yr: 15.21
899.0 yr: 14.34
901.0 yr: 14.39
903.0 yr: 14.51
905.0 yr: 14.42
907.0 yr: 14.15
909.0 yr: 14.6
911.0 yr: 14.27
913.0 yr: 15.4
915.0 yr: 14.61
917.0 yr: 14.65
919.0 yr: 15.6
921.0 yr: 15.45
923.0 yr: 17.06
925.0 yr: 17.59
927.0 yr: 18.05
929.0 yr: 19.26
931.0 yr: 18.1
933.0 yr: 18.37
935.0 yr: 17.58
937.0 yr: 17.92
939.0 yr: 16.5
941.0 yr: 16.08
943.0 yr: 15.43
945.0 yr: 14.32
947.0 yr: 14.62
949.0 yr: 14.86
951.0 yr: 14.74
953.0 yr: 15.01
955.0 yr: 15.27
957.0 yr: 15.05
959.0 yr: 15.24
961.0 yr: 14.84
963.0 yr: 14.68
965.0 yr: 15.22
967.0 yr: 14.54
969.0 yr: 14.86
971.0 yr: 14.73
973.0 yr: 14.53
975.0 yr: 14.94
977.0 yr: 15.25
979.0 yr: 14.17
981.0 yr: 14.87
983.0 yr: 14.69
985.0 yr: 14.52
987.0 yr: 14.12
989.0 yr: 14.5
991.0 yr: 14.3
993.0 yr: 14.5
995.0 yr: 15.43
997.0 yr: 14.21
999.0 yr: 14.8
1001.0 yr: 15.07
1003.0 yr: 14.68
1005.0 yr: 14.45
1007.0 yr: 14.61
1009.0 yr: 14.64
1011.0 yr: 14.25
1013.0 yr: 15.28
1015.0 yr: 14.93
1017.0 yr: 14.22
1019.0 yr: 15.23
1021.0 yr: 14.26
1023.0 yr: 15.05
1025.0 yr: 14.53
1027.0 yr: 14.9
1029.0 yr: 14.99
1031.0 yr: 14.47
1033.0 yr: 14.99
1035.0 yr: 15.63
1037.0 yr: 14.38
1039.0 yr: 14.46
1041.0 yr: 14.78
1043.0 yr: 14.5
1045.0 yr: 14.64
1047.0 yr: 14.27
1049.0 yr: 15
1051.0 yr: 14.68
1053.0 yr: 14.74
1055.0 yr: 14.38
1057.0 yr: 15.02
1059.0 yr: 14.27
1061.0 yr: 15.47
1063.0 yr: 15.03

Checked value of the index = 1.6 yr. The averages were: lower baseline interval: 15.5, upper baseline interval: 14.8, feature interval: 14.8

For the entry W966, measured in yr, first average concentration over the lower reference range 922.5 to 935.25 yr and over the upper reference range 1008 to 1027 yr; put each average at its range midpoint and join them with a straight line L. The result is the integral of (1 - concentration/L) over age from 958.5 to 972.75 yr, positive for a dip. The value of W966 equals 1.6 yr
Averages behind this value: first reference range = 18.1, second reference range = 14.7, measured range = 14.8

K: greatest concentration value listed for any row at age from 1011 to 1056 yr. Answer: 15.63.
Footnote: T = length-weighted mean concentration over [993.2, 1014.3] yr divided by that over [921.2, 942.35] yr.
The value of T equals 0.8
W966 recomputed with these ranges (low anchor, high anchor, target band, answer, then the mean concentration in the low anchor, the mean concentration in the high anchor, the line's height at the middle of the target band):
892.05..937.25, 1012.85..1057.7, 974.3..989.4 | 0.6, 15.8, 14.7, 15.2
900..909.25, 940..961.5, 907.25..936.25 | -3.5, 14.4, 15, 14.6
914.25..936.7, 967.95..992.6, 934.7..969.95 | 1.1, 17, 14.6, 15.8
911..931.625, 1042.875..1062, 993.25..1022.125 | 1.1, 16.4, 14.7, 15.3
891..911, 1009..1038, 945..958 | -0.2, 14.6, 14.8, 14.7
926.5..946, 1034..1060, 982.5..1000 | 1.5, 17.1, 14.7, 15.9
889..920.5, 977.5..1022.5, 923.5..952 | -3.9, 14.7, 14.6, 14.7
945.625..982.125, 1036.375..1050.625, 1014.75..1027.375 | 0.0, 14.9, 14.6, 14.7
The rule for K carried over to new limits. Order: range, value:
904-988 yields 19.26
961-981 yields 15.25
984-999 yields 15.43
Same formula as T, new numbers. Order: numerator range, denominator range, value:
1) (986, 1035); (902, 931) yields 0.93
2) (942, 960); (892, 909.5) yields 1.02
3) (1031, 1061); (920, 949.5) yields 0.88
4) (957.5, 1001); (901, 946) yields 0.92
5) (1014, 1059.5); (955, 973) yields 0.99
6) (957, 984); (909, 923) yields 0.98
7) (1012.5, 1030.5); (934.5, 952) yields 0.94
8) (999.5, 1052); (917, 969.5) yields 0.92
